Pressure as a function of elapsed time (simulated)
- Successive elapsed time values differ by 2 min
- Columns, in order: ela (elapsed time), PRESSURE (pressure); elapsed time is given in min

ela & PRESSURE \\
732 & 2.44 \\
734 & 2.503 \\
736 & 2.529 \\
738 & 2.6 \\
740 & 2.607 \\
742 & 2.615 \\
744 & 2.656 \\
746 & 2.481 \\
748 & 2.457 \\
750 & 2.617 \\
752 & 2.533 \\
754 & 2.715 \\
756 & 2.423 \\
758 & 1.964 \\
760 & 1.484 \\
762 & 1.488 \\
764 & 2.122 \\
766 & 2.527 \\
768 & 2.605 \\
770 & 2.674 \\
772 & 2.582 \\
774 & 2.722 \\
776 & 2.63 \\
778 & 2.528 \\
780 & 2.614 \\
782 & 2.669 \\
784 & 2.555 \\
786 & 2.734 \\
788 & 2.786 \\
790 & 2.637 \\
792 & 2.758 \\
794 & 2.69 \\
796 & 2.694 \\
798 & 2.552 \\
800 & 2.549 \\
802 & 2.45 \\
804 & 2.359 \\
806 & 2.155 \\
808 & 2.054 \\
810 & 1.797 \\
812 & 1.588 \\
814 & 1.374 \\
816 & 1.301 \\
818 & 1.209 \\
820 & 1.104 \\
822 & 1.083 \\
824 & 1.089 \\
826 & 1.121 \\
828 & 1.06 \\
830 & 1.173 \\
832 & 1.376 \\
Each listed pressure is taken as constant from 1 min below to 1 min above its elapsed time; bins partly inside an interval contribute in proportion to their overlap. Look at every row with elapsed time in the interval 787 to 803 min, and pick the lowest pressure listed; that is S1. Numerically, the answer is 2.45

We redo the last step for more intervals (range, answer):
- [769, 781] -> 2.528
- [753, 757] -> 2.423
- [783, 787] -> 2.555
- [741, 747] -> 2.481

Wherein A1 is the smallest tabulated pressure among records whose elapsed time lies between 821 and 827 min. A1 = 1.083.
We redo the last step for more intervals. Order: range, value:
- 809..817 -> 1.301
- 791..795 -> 2.69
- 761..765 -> 1.488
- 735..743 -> 2.529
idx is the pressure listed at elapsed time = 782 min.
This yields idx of 2.669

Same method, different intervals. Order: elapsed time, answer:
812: 1.588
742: 2.615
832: 1.376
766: 2.527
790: 2.637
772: 2.582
